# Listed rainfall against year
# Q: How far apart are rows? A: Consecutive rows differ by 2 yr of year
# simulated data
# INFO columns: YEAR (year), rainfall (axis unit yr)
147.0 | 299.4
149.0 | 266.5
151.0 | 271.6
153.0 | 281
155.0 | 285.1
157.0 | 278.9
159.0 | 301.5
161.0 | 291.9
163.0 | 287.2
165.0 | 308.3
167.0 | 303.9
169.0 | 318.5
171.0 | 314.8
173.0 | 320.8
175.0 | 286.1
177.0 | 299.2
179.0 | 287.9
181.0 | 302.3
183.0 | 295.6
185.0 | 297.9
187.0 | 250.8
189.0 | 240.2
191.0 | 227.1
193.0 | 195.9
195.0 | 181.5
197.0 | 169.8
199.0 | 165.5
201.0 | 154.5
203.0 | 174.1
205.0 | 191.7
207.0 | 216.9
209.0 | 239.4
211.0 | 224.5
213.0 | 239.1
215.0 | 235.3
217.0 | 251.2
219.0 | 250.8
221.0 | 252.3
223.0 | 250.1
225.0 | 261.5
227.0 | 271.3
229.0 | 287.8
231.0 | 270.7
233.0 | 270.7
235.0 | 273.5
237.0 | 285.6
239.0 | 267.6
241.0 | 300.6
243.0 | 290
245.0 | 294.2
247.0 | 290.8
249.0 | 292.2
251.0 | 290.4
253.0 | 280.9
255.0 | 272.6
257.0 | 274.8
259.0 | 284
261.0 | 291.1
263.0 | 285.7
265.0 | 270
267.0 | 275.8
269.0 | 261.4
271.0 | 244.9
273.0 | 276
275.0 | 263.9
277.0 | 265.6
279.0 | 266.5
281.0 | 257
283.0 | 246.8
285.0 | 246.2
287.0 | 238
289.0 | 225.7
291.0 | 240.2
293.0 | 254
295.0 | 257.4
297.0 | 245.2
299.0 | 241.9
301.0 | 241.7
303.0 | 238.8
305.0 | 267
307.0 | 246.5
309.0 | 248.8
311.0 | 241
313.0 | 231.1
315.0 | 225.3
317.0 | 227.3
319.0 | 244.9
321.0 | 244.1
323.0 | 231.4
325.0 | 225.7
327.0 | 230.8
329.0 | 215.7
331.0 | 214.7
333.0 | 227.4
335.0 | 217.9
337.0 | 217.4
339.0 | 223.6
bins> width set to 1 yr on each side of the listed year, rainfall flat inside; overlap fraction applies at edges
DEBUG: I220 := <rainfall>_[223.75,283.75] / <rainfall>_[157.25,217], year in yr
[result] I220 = 1.09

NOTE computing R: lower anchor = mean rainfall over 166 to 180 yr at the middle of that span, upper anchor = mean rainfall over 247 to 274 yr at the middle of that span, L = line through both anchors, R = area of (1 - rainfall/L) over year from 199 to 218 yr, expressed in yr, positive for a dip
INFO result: 5.3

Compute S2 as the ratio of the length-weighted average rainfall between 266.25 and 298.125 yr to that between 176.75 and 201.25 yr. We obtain 1.07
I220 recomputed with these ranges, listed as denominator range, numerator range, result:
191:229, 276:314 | 1.12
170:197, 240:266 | 1.08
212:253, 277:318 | 0.90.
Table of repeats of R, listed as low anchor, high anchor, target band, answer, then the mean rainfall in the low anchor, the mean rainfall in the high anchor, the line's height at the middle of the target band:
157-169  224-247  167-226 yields 9.1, 299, 280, 290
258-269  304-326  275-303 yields 1.2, 280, 239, 260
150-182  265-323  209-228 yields 2.0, 296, 249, 277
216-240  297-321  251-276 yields -1.8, 266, 242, 255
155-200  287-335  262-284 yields -1.6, 270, 237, 247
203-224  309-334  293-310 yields -1.3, 232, 231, 231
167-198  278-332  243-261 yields -2.4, 267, 241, 252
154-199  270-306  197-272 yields 1.2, 272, 251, 261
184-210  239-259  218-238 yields -1.0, 208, 286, 255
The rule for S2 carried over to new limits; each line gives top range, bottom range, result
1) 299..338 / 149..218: 0.91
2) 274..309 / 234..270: 0.88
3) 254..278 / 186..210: 1.36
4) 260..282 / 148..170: 0.93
